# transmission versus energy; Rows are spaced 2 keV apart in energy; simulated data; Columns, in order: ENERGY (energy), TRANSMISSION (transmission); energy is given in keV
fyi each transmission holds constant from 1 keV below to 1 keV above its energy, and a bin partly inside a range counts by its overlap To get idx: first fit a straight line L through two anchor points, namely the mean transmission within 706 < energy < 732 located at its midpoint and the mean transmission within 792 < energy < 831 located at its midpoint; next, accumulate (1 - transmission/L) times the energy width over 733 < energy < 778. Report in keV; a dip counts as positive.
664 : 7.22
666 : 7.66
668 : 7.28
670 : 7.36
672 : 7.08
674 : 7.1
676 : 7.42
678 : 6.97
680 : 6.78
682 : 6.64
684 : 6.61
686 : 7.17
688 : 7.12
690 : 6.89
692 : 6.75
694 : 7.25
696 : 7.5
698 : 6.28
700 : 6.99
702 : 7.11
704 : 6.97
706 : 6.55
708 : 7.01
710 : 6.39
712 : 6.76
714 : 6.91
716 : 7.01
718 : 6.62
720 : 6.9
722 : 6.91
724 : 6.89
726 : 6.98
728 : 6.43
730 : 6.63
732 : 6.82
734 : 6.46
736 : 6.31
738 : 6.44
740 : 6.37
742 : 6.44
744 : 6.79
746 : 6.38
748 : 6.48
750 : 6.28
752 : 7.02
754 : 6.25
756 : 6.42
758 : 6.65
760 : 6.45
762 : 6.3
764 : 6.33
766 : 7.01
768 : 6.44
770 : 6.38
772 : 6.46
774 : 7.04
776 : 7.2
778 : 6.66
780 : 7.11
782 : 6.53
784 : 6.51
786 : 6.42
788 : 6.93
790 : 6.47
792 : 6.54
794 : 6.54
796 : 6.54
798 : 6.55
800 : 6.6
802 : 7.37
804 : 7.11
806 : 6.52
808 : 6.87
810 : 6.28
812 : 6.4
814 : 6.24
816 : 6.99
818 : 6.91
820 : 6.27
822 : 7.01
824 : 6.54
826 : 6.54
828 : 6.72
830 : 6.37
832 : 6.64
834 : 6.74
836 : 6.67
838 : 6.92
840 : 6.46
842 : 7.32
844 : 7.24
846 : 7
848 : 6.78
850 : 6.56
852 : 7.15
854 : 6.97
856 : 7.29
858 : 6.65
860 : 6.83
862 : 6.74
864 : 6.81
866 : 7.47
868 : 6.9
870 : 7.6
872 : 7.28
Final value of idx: 1.2 keV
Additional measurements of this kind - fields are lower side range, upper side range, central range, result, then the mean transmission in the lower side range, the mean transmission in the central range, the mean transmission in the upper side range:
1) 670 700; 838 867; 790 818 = 1.2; 6.98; 6.66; 6.95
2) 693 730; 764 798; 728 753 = 0.9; 6.85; 6.53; 6.66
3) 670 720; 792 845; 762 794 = 0.6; 6.92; 6.65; 6.7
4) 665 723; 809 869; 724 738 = 0.6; 6.97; 6.61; 6.78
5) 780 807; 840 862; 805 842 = 1.0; 6.68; 6.64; 6.94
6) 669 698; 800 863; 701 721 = 0.4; 7.02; 6.82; 6.77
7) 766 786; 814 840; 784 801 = 0.3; 6.7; 6.57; 6.67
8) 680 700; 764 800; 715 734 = 0.1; 6.91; 6.78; 6.66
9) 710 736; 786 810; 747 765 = 0.7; 6.74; 6.46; 6.7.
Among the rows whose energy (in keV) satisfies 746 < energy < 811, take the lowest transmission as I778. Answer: 6.25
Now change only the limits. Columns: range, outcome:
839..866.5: 6.46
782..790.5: 6.42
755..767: 6.3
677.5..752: 6.28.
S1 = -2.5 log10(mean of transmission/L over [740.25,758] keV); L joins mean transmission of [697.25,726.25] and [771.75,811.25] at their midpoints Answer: 0.04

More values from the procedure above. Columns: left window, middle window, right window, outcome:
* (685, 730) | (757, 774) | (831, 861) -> 0.056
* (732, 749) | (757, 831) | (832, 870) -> 0.009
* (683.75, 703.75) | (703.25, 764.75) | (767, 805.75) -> 0.039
